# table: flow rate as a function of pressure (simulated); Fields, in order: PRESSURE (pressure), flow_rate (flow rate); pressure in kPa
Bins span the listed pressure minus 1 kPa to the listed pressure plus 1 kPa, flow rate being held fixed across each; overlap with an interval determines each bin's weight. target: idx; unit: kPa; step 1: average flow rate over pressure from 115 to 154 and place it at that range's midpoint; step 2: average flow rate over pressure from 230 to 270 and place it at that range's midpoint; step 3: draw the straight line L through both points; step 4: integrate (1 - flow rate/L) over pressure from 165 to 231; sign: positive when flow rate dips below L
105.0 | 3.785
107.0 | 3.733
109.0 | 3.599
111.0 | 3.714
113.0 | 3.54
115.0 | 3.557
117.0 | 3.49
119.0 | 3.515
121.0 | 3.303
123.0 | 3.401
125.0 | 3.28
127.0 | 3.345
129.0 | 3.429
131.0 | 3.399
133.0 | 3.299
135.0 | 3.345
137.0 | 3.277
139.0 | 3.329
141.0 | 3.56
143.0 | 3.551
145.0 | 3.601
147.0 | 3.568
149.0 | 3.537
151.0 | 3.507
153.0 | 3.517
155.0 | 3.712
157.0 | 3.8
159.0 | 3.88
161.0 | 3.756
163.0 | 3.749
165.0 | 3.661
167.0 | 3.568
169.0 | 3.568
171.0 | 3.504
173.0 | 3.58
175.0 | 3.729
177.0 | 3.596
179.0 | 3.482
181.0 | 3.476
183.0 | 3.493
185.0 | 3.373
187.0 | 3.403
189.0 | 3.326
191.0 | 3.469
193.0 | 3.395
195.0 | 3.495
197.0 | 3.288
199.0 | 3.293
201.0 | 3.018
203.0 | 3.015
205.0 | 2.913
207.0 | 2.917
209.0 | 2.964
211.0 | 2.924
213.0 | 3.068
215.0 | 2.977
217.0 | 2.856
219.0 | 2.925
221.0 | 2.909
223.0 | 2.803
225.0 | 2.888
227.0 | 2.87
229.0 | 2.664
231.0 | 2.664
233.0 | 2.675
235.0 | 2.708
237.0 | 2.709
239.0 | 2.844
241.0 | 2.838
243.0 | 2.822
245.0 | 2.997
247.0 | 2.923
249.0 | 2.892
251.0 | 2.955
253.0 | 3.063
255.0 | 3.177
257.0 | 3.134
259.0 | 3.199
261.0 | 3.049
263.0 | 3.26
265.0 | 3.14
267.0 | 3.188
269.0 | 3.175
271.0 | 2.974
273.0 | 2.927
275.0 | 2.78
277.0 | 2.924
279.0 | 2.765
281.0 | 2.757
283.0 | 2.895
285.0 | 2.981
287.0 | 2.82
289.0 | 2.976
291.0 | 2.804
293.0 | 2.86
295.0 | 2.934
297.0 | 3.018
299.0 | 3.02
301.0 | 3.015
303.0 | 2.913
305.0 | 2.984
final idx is -0.49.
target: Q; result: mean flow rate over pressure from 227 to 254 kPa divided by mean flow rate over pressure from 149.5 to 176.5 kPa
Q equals 0.77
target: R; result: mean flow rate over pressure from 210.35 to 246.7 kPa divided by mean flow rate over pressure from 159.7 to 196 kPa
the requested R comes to 0.80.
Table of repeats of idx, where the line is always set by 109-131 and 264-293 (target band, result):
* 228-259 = 1.7 kPa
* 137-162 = -1.7 kPa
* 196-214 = 0.8 kPa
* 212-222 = 0.6 kPa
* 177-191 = -0.8 kPa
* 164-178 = -1.3 kPa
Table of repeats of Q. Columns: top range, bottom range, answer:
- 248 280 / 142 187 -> 0.84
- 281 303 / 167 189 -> 0.83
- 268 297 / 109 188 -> 0.82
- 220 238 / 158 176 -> 0.75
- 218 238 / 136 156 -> 0.79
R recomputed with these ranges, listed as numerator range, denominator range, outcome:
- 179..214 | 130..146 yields 0.95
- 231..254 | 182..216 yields 0.89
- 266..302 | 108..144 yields 0.85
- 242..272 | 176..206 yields 0.92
